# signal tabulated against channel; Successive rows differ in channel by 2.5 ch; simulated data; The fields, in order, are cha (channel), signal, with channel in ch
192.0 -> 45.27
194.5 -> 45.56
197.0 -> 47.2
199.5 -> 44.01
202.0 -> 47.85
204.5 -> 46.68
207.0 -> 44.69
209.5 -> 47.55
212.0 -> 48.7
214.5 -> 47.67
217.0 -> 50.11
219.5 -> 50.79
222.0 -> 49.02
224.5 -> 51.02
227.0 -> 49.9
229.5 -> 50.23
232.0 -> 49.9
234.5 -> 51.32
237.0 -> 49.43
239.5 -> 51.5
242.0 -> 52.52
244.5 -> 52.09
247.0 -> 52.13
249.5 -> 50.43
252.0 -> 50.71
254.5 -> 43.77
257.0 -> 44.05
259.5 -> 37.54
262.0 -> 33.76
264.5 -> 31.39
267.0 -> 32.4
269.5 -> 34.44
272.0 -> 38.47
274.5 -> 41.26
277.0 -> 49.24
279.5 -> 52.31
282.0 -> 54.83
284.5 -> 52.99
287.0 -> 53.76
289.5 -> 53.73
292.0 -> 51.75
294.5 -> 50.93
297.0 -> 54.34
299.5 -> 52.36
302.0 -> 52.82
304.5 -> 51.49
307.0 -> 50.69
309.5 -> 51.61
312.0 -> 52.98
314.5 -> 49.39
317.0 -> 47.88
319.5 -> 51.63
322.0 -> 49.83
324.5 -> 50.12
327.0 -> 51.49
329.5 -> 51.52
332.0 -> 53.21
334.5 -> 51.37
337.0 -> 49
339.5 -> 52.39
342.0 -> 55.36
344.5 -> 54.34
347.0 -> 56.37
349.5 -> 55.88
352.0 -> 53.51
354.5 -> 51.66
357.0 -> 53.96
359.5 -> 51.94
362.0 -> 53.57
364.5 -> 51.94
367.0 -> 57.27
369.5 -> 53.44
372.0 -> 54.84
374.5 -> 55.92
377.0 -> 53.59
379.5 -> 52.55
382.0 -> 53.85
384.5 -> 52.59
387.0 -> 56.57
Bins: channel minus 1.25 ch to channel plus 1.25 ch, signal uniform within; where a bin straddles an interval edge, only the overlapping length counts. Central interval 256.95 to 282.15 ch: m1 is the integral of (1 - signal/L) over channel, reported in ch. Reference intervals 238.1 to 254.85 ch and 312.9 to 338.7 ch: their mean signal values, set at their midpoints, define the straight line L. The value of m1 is 5.27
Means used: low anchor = 50.8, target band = 40.1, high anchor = 50.6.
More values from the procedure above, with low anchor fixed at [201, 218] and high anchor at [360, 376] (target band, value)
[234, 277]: 4.8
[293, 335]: 0.5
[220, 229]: -0.3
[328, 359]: 0.1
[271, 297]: 0.3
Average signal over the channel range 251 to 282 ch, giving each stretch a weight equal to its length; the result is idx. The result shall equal 41.3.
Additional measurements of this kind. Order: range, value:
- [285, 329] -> 51.6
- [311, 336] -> 50.9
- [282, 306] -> 52.8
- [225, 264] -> 47.7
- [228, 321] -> 48.2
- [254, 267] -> 37.2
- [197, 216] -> 46.8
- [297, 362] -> 52.2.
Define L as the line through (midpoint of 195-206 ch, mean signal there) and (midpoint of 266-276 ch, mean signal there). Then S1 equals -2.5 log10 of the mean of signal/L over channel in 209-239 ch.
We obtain -0.15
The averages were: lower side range 46.3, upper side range 37.1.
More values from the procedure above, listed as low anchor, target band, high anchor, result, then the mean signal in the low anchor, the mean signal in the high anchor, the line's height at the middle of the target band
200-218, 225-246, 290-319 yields -0.05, 47.4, 51.5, 48.6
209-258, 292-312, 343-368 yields 0.00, 49.7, 54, 52.1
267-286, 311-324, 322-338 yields -0.01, 45.4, 51.1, 49.7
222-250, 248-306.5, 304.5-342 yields 0.10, 50.9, 51.1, 51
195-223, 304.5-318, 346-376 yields 0.03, 47.6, 54.2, 52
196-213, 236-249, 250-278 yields -0.21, 46.6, 39.9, 42.4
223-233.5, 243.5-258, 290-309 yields 0.04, 50.3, 52.1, 50.8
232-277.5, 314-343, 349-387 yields -0.01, 44.3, 53.8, 50.5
